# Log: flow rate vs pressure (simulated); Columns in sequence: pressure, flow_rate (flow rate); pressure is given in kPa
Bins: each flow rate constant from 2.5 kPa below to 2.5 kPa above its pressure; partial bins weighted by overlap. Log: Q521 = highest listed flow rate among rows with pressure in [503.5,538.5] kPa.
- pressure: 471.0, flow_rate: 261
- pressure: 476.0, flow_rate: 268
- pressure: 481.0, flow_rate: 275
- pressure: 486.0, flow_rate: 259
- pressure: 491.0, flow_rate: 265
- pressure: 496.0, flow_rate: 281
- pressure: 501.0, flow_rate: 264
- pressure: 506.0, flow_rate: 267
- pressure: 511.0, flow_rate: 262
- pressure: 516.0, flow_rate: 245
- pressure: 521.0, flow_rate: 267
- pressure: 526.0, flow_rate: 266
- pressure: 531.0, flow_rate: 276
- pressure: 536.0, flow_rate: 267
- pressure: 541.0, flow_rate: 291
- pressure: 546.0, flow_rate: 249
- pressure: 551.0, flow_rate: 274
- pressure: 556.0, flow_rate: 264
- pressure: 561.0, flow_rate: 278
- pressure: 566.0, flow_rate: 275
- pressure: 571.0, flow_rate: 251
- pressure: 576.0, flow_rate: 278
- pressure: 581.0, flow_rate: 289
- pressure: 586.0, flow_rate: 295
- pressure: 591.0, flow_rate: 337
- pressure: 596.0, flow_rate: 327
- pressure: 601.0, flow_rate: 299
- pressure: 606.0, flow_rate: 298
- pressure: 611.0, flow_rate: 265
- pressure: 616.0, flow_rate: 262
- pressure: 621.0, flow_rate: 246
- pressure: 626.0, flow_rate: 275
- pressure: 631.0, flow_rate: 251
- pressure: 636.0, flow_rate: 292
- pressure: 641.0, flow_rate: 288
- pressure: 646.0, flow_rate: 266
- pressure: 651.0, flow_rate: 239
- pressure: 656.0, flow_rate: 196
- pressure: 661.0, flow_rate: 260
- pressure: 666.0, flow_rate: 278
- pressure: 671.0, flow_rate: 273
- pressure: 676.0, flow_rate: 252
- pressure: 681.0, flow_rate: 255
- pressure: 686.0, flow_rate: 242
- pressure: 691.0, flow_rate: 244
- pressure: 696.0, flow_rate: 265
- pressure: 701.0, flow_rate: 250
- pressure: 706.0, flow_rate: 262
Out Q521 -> 276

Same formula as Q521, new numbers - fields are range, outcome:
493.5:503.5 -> 281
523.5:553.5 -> 291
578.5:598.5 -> 337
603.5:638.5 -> 298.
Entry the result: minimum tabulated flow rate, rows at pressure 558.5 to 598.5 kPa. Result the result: 251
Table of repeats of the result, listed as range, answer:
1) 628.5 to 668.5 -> 196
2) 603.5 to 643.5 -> 246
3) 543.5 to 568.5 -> 249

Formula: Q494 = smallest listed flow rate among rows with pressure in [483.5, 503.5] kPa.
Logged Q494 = 259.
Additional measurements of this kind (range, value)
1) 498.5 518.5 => 245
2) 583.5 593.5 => 295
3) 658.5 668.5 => 260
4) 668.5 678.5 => 252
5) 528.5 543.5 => 267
